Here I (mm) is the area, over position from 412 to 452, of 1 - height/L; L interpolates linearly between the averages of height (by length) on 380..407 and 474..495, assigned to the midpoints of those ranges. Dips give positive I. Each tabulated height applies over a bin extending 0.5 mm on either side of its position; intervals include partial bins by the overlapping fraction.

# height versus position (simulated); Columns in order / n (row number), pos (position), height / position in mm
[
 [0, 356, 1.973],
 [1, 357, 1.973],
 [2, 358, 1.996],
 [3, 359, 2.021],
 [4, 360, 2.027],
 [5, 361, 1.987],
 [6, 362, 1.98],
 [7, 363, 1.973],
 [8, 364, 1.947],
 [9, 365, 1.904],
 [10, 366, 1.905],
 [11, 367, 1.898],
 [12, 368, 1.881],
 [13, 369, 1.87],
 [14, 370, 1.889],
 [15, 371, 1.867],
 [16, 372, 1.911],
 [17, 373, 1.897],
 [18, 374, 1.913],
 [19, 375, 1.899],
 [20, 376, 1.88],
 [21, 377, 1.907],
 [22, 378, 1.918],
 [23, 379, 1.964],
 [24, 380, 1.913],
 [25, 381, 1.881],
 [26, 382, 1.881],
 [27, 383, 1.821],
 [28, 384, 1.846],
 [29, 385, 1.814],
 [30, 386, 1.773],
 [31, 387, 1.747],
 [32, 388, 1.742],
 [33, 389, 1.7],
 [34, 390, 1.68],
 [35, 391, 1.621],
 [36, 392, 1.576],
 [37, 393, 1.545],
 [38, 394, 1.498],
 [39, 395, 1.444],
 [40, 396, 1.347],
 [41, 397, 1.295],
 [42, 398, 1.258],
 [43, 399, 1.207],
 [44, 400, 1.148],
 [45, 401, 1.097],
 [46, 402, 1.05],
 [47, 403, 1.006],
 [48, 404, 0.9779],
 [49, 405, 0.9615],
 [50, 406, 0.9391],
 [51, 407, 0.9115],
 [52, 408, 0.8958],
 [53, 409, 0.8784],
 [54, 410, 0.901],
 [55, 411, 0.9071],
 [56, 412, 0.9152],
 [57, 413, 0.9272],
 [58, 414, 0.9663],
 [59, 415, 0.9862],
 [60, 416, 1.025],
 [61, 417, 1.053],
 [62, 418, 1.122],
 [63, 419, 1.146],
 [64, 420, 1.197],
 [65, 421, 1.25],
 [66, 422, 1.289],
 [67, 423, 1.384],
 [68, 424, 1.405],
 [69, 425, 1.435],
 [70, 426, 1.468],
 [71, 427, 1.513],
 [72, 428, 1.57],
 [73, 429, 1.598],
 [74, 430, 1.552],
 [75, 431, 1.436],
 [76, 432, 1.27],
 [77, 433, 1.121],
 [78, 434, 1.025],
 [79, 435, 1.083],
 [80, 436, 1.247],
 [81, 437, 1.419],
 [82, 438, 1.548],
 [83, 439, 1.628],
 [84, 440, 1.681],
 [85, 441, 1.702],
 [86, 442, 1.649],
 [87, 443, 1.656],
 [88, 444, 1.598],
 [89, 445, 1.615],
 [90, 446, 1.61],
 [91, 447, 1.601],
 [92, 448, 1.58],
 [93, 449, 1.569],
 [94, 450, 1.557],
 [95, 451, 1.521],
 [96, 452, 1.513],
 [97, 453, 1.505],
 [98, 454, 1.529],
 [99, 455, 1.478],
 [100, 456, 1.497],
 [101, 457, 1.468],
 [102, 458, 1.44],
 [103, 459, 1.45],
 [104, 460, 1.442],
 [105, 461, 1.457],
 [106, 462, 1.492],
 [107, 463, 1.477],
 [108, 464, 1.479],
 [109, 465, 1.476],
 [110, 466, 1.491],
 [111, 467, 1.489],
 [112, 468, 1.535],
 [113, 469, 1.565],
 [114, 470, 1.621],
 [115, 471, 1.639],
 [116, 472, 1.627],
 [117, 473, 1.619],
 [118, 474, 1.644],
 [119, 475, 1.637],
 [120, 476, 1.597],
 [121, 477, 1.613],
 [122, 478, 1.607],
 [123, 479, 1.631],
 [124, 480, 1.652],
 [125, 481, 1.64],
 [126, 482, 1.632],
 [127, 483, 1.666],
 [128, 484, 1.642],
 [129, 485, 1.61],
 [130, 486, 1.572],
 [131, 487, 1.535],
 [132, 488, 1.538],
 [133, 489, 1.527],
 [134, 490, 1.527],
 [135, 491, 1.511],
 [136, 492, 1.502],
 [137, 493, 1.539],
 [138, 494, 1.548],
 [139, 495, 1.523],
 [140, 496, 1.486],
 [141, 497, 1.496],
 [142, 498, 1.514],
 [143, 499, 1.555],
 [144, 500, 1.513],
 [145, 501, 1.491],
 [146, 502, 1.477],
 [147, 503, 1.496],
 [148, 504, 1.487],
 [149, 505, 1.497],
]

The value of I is 3.5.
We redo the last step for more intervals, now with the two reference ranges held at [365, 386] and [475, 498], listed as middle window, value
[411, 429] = 5.5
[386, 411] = 7.6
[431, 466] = 4.1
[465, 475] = 0.2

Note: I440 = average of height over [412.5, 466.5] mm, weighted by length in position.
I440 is 1.41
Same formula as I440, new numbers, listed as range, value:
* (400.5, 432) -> 1.16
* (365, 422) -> 1.46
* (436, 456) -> 1.57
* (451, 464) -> 1.48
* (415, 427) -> 1.25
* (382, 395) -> 1.69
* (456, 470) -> 1.49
